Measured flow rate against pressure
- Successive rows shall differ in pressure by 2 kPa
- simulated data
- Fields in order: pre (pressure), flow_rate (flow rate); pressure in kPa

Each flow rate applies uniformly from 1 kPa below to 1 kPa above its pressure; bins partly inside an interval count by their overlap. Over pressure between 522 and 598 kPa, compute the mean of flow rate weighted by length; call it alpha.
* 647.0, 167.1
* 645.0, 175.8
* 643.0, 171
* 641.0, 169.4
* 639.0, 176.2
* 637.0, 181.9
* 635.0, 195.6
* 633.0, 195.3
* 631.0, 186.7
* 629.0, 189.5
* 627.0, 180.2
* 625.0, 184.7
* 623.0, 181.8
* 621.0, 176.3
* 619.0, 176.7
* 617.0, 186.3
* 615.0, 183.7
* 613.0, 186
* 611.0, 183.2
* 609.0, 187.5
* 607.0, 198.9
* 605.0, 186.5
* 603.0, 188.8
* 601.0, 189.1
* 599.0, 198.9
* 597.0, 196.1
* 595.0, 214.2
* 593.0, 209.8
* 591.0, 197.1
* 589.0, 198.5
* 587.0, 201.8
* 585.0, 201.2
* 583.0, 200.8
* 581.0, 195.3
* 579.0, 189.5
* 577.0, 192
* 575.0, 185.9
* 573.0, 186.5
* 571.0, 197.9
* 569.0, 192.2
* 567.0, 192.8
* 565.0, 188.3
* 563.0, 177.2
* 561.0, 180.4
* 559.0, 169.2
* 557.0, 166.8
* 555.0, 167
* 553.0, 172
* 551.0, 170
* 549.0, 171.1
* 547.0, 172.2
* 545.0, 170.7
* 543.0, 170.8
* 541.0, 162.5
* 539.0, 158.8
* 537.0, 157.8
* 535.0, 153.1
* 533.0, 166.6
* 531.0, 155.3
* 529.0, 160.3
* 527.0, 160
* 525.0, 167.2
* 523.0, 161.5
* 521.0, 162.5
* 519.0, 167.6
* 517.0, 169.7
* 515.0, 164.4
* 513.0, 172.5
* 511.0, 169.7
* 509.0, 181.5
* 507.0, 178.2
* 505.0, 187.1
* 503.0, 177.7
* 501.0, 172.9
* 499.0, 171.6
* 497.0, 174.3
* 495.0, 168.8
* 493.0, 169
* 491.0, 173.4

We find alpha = 180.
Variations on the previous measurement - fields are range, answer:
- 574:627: 192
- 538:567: 172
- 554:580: 184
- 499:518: 175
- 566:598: 197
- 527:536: 159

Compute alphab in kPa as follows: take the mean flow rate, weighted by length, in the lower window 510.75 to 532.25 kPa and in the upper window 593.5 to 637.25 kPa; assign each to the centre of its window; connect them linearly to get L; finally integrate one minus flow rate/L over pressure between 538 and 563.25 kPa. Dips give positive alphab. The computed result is 0.3 kPa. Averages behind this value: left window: 164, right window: 189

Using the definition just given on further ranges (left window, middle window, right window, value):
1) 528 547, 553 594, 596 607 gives -2.2 kPa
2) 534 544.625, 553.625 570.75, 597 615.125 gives -0.9 kPa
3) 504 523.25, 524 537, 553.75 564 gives 0.9 kPa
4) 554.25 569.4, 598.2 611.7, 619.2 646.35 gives -0.7 kPa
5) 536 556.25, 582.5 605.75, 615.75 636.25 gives -2.7 kPa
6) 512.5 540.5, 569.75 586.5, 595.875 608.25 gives -1.0 kPa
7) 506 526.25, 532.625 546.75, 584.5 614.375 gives 1.1 kPa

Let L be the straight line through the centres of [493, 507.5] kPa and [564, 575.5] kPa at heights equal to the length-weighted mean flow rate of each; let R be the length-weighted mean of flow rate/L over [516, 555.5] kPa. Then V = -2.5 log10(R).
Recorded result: 0.11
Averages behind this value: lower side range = 175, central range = 165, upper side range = 191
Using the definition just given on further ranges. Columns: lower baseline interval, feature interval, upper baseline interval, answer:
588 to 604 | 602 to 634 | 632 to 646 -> 0.02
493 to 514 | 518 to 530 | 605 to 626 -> 0.09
